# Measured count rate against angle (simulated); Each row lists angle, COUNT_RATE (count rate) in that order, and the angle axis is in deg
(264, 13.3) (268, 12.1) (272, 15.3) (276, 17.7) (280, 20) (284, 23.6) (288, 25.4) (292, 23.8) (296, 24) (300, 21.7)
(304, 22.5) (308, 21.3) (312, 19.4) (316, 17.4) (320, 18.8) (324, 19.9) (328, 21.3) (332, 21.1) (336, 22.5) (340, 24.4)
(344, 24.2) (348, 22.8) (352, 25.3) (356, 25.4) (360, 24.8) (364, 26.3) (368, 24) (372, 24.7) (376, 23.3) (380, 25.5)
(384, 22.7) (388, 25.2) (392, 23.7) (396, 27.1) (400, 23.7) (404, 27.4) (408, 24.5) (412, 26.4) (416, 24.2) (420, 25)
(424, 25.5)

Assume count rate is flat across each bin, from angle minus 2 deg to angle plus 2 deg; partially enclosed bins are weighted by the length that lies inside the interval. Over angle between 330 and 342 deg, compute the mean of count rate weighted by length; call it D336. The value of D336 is 22.7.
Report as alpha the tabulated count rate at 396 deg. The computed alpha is 27.1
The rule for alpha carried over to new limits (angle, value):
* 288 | 25.4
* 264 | 13.3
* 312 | 19.4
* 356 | 25.4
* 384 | 22.7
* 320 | 18.8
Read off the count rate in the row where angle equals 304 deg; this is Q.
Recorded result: 22.5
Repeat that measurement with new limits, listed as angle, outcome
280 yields 20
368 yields 24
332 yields 21.1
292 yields 23.8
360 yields 24.8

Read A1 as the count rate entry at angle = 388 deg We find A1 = 25.2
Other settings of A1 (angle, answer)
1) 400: 23.7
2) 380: 25.5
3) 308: 21.3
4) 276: 17.7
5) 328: 21.3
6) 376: 23.3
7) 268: 12.1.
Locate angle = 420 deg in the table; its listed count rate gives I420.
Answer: 25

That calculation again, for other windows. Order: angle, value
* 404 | 27.4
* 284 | 23.6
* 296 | 24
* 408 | 24.5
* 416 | 24.2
